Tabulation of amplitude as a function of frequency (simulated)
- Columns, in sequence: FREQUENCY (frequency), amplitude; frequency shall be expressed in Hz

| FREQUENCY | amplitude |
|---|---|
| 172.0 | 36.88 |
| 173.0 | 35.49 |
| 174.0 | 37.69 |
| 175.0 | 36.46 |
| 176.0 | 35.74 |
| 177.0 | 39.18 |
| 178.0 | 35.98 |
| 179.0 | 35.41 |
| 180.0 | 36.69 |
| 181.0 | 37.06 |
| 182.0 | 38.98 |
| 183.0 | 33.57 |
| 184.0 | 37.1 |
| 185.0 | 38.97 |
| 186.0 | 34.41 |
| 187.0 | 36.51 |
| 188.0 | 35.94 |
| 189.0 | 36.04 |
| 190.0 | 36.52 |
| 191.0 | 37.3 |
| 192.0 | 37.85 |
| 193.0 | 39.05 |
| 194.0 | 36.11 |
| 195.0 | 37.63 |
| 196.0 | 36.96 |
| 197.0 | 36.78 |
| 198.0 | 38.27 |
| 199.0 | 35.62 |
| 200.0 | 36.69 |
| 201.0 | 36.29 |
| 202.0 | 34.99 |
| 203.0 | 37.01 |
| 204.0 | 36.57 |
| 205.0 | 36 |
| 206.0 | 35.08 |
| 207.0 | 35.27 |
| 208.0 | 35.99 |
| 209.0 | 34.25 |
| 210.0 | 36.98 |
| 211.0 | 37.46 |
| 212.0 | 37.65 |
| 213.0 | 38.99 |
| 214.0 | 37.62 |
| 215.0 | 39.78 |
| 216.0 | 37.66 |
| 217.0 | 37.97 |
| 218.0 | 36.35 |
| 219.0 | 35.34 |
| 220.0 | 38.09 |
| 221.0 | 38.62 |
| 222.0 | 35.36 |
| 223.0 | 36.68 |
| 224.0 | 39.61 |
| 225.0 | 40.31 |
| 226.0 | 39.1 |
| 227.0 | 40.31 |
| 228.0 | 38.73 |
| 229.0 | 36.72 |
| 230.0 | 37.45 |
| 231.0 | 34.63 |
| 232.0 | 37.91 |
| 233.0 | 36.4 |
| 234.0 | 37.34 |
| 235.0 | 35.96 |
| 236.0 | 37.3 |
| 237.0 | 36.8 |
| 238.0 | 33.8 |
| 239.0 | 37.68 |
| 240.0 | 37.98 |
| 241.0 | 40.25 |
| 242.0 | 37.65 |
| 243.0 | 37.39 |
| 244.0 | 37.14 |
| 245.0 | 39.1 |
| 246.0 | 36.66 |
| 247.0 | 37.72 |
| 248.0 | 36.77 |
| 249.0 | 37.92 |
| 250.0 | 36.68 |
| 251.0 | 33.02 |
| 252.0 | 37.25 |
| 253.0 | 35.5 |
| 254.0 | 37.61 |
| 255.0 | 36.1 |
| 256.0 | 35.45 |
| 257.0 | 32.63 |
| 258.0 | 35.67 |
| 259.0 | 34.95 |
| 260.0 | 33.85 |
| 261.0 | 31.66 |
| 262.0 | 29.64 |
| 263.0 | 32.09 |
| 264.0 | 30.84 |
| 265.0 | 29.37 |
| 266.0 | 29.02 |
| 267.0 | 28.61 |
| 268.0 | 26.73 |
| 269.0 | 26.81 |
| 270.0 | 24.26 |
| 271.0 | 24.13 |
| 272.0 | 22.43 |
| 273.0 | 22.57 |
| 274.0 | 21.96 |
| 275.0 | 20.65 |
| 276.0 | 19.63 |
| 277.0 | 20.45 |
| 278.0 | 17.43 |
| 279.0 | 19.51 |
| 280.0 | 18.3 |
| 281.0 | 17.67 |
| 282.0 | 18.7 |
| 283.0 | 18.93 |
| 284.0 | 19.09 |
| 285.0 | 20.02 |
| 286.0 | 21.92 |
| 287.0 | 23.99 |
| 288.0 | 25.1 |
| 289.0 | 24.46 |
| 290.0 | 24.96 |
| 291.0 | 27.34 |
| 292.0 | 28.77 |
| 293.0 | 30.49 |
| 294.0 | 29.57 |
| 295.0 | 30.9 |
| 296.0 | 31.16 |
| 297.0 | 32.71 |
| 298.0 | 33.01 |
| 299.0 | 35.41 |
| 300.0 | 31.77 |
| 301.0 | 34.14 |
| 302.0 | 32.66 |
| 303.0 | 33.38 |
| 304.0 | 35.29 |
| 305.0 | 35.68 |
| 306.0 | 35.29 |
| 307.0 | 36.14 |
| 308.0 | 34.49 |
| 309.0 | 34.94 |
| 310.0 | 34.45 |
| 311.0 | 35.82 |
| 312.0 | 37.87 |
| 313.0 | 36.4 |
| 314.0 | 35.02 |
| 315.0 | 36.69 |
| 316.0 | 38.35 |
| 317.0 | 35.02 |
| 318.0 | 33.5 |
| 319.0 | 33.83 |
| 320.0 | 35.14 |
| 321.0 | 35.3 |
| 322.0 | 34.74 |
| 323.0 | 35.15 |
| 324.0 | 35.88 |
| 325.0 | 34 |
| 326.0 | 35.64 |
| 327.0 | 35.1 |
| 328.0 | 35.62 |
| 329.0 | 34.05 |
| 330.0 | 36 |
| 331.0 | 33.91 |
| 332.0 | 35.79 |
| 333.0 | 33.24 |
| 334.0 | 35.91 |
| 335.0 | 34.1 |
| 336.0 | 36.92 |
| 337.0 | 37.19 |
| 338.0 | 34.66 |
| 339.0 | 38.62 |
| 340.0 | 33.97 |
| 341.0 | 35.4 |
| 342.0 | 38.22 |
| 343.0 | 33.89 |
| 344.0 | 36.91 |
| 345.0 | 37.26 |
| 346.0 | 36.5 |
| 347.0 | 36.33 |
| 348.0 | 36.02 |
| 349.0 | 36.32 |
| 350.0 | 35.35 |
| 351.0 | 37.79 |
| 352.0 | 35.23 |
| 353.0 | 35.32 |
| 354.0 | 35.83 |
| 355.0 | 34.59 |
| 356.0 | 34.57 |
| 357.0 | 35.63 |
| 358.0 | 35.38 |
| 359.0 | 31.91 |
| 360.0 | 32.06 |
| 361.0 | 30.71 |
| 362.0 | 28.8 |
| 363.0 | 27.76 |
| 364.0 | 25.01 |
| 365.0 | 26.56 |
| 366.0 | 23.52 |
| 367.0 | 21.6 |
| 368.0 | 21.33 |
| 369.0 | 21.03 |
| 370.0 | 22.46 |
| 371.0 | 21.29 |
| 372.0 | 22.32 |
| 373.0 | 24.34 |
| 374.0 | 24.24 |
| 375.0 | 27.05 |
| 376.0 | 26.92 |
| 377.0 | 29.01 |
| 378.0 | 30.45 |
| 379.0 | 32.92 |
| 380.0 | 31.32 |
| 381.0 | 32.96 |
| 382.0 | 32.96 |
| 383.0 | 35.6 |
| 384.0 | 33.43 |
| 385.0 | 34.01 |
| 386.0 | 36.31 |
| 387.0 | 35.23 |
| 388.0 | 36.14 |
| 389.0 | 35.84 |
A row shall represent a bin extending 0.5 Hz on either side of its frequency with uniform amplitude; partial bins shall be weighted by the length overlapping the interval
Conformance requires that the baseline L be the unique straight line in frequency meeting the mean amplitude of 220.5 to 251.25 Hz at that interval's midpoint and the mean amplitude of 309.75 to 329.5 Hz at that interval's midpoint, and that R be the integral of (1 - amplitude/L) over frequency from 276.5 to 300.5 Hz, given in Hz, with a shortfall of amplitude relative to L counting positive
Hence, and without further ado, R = 7.3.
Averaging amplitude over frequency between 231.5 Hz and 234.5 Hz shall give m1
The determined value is 37.2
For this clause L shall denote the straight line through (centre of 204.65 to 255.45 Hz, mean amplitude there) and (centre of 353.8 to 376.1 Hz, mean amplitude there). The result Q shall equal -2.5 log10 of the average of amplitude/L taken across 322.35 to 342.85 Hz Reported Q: -0.19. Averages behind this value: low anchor 37.2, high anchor 27.5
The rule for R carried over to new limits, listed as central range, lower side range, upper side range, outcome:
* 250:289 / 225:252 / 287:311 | 8.9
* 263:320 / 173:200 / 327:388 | 8.9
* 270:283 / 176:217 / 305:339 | 5.6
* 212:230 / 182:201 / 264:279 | -3.4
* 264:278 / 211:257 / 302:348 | 4.7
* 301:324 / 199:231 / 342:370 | -1.2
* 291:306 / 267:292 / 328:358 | -3.5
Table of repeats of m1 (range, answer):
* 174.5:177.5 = 37.1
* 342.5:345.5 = 36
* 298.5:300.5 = 33.6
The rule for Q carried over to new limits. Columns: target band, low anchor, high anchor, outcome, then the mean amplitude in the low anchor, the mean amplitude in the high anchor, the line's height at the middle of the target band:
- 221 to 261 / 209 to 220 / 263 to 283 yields -0.194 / 37.5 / 23.2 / 31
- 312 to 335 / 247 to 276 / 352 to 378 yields -0.203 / 30.8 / 28.2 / 29.2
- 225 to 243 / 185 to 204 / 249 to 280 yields -0.163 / 36.7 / 28.9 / 32.3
